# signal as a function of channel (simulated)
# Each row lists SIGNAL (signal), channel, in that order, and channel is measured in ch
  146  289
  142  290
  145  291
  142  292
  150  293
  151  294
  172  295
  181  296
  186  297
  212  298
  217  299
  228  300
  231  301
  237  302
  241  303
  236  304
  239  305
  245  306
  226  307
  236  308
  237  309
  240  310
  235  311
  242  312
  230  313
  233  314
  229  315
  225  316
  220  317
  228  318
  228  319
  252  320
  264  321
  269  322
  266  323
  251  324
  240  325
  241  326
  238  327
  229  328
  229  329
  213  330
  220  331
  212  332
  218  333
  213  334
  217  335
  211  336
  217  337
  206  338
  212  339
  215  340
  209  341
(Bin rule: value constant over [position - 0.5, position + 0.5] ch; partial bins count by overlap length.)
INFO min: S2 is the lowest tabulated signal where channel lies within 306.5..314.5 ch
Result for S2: 226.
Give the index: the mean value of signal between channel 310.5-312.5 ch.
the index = 238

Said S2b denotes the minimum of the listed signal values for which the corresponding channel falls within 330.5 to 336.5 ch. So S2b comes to 211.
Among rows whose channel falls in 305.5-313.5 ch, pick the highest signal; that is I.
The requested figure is 245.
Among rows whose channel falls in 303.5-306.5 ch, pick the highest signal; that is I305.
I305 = 245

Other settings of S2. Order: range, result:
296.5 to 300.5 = 186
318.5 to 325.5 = 228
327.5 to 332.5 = 212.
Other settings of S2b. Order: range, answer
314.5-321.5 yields 220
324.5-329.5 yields 229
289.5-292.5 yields 142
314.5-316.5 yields 225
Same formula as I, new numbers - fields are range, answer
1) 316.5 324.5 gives 269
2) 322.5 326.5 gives 266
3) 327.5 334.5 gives 229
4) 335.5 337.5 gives 217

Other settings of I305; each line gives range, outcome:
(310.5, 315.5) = 242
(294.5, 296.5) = 181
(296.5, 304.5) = 241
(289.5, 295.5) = 172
